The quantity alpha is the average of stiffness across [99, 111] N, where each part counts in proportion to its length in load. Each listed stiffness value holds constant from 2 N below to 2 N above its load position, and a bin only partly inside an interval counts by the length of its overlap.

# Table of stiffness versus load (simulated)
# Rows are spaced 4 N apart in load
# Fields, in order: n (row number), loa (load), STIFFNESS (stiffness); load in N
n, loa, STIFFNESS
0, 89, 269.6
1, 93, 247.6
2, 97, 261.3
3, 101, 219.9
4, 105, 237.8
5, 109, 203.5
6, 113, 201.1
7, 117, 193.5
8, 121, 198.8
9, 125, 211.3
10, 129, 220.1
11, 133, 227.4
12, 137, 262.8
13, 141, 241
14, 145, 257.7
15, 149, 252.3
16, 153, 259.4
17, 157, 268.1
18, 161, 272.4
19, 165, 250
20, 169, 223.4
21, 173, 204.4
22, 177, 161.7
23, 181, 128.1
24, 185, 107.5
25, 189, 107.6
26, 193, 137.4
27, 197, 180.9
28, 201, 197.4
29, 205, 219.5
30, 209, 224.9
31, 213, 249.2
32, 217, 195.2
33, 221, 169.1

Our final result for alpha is 220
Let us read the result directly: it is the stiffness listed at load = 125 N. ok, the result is 211.3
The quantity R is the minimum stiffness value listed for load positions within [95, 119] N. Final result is 193.5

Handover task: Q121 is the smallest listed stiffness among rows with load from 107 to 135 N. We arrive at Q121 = 193.5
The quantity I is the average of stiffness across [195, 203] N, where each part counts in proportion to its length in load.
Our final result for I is 189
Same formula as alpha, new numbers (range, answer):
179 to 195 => 120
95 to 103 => 241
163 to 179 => 210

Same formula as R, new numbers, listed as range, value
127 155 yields 220.1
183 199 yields 107.5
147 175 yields 204.4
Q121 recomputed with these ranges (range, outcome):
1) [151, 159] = 259.4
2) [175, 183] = 128.1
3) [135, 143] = 241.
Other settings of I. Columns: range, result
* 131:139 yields 245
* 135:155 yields 255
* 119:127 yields 205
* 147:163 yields 263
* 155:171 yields 253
